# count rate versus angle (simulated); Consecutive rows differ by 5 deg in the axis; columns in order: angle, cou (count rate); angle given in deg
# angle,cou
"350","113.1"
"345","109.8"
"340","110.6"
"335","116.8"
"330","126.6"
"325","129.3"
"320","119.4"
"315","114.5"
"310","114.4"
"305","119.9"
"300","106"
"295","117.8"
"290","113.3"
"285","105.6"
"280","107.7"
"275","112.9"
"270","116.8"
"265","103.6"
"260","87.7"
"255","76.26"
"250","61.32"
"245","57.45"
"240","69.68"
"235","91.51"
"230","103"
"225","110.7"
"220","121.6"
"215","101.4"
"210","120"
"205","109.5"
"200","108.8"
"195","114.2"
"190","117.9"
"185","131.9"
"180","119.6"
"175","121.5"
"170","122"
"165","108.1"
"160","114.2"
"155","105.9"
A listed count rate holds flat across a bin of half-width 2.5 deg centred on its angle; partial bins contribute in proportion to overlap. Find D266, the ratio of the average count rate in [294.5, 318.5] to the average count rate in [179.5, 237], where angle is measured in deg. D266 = 1.0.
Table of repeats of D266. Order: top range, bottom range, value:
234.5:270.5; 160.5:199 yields 0.68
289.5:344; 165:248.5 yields 1.09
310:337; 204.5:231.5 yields 1.08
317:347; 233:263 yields 1.60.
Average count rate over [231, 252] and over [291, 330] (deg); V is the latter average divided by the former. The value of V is 1.6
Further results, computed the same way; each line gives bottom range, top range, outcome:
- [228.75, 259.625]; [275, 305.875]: 1.46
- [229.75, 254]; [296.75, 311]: 1.53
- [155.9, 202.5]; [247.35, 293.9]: 0.84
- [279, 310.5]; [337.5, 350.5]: 0.99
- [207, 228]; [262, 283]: 0.97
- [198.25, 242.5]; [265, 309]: 1.08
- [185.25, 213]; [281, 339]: 1.01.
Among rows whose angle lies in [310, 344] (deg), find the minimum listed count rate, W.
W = 110.6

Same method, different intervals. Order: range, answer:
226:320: 57.45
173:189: 119.6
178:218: 101.4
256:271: 87.7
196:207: 108.8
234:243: 69.68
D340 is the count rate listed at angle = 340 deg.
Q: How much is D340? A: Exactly 110.6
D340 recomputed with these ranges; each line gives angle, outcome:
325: 129.3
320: 119.4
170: 122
